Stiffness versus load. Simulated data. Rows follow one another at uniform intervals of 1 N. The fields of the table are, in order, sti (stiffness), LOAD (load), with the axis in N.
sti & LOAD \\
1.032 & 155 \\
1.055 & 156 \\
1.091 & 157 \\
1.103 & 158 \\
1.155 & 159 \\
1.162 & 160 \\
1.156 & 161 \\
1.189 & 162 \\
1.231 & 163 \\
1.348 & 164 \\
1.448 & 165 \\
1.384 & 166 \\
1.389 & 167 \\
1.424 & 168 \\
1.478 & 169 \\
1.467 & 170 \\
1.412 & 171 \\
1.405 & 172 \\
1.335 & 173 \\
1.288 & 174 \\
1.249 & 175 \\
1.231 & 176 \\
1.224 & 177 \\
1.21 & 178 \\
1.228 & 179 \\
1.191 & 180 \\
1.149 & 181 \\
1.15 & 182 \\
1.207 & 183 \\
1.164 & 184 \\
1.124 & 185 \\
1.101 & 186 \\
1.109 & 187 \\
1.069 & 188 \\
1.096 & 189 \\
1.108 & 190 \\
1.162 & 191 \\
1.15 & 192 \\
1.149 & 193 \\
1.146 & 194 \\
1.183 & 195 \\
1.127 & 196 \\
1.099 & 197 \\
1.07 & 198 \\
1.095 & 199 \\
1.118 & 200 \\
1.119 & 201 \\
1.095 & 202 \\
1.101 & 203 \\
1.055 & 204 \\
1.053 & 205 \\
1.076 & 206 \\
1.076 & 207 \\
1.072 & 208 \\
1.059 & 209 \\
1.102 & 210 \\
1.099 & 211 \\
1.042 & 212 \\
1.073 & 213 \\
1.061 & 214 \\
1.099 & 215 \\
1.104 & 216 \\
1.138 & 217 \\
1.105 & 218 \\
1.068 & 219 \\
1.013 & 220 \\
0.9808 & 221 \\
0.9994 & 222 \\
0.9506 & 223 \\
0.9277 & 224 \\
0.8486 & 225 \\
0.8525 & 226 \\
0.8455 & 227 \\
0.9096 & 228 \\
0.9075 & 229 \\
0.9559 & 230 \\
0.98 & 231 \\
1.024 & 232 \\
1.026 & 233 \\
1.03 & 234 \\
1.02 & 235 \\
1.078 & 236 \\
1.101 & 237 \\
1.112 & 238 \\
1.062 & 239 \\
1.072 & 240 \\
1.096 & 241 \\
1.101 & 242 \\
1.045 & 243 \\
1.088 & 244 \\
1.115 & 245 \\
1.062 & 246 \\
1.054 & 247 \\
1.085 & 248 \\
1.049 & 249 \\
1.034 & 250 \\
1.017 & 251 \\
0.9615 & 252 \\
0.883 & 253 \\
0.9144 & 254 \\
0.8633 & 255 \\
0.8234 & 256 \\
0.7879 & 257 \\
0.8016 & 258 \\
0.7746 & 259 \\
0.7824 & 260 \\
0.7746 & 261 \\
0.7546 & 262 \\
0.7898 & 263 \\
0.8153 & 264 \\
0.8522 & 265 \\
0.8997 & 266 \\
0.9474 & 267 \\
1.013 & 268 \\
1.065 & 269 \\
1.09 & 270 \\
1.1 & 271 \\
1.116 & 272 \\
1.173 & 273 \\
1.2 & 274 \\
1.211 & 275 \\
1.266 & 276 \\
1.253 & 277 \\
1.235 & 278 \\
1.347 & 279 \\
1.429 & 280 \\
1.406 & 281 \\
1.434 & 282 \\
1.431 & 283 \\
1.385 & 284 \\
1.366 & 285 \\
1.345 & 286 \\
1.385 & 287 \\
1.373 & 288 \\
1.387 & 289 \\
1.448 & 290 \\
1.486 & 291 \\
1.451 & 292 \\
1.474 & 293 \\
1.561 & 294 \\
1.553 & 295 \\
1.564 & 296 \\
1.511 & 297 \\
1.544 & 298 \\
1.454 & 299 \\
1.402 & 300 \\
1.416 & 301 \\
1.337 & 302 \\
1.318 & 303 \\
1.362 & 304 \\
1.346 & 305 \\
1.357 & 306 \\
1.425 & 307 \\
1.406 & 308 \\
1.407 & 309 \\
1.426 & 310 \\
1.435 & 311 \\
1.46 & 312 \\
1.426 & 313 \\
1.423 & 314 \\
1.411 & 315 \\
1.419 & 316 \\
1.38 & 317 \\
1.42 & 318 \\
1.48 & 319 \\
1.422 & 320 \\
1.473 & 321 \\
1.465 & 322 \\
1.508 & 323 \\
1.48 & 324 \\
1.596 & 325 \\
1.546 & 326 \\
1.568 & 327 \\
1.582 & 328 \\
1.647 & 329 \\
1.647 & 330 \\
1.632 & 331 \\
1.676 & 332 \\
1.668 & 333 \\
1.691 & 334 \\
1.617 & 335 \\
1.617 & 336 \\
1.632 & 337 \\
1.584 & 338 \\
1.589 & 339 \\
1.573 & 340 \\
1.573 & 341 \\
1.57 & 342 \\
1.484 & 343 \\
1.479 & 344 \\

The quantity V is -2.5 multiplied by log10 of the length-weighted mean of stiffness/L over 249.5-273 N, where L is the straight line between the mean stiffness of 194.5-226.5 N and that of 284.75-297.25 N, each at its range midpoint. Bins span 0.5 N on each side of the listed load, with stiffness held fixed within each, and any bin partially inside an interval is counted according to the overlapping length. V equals 0.392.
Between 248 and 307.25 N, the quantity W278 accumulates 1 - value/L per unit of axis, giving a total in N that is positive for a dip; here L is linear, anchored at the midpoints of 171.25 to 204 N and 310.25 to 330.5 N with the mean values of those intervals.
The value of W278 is 8.4 N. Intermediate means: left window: 1.16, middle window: 1.19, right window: 1.49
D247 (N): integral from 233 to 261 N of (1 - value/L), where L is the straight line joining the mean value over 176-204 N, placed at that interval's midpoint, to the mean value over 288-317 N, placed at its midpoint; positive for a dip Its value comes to 6.4 N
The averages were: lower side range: 1.14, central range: 0.99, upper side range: 1.43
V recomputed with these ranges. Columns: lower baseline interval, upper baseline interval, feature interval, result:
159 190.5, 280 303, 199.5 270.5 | 0.32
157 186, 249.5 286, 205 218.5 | 0.09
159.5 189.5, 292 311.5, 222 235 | 0.37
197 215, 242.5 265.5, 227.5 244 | -0.06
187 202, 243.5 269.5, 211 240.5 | 0.01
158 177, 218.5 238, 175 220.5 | 0.02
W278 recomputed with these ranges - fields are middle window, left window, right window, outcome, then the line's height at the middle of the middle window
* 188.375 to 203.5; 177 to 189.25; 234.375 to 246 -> 0.2 N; 1.14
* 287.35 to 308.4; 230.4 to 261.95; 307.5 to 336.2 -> -1.5 N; 1.35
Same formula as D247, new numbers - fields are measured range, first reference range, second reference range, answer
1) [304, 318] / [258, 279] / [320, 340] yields -0.01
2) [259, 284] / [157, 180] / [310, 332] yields 5.83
